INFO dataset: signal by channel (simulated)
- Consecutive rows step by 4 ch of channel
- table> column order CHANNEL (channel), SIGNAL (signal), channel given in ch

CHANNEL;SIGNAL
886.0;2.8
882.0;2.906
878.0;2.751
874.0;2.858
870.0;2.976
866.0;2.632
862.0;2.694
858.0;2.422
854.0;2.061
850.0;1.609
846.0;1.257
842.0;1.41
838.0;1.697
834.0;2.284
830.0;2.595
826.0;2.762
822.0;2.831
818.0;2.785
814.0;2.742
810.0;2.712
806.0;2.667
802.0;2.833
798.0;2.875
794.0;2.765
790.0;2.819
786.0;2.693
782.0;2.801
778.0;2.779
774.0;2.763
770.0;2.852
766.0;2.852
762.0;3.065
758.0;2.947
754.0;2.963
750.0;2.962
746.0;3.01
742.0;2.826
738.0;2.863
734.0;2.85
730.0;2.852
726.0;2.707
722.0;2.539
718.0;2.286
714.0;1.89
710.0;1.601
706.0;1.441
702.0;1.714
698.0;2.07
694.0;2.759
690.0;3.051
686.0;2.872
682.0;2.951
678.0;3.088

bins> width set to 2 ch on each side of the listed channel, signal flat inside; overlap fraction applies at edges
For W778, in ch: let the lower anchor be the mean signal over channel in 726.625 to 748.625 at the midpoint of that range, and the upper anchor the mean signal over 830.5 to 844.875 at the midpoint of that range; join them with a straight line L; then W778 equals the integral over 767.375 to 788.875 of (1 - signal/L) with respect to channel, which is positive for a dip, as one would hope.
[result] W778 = -2.8 ch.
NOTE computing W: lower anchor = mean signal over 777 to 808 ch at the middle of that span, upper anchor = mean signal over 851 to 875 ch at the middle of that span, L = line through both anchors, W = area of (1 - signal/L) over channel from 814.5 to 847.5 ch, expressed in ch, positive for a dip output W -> 5.2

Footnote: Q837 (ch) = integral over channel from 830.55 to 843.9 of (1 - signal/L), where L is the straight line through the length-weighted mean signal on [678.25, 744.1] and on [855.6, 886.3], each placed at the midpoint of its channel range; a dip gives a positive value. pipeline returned 4.0 ch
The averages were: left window 2.47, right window 2.74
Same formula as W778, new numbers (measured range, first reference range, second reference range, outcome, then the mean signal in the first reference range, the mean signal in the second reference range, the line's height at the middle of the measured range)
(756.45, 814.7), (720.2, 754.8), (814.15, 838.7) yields -2.8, 2.84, 2.55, 2.68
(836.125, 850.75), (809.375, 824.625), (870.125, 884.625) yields 6.9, 2.77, 2.85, 2.81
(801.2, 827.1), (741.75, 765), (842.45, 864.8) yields -4.2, 2.97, 1.99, 2.37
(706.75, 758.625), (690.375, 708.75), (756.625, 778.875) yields -2.5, 2.07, 2.88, 2.46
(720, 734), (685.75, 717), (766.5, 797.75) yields -2.2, 2.14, 2.79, 2.35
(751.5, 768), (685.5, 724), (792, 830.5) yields -3.1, 2.2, 2.76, 2.49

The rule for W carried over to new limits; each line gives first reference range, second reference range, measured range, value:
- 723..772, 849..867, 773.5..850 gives 1.76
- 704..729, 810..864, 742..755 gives -4.89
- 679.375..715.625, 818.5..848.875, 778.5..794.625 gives -4.31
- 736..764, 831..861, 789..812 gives -3.80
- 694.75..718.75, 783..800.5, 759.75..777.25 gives -2.37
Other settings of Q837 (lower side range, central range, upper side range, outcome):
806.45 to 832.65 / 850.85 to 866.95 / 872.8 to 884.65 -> 2.4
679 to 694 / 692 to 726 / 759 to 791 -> 9.8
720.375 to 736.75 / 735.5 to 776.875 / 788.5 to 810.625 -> -2.2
